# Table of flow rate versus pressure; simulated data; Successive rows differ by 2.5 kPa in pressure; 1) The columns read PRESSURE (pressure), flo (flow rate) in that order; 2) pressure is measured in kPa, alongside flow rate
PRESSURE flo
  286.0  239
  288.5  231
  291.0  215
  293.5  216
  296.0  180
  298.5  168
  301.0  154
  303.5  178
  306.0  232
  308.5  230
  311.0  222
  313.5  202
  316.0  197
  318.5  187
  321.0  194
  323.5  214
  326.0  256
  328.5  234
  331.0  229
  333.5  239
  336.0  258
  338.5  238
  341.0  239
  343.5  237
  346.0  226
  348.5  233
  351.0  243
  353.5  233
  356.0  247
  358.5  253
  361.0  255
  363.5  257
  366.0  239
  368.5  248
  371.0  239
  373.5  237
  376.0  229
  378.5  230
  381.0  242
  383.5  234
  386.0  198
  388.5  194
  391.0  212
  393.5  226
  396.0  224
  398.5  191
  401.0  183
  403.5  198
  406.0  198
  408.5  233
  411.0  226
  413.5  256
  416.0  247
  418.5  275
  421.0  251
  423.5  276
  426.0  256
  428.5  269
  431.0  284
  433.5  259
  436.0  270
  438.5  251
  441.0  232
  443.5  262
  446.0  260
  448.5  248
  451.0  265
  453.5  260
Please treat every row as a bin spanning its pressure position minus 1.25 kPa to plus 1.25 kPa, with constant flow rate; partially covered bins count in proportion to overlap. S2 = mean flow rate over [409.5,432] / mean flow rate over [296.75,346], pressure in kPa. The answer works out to 1.20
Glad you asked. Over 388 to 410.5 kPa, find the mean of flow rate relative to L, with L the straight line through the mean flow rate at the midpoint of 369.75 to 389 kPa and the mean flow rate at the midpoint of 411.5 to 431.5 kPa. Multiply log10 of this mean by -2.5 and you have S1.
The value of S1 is 0.17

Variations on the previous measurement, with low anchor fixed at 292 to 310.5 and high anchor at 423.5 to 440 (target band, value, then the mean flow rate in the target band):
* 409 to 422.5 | 0.03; 250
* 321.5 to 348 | -0.11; 236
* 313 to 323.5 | 0.04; 197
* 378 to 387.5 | 0.07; 225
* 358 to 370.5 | -0.09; 250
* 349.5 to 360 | -0.09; 244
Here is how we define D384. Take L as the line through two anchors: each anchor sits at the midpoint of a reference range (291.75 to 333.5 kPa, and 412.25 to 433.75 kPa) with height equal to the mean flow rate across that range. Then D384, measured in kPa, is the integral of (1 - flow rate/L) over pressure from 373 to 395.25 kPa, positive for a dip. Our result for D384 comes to 2.0 kPa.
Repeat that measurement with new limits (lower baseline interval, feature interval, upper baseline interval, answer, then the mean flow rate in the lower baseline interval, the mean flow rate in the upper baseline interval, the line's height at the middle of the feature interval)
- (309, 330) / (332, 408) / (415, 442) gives 1.8 kPa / 214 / 261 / 236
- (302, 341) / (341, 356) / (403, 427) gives -0.6 kPa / 221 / 243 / 227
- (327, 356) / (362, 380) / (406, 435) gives 0.3 kPa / 238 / 255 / 244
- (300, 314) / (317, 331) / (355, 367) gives 0.1 kPa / 204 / 250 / 219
